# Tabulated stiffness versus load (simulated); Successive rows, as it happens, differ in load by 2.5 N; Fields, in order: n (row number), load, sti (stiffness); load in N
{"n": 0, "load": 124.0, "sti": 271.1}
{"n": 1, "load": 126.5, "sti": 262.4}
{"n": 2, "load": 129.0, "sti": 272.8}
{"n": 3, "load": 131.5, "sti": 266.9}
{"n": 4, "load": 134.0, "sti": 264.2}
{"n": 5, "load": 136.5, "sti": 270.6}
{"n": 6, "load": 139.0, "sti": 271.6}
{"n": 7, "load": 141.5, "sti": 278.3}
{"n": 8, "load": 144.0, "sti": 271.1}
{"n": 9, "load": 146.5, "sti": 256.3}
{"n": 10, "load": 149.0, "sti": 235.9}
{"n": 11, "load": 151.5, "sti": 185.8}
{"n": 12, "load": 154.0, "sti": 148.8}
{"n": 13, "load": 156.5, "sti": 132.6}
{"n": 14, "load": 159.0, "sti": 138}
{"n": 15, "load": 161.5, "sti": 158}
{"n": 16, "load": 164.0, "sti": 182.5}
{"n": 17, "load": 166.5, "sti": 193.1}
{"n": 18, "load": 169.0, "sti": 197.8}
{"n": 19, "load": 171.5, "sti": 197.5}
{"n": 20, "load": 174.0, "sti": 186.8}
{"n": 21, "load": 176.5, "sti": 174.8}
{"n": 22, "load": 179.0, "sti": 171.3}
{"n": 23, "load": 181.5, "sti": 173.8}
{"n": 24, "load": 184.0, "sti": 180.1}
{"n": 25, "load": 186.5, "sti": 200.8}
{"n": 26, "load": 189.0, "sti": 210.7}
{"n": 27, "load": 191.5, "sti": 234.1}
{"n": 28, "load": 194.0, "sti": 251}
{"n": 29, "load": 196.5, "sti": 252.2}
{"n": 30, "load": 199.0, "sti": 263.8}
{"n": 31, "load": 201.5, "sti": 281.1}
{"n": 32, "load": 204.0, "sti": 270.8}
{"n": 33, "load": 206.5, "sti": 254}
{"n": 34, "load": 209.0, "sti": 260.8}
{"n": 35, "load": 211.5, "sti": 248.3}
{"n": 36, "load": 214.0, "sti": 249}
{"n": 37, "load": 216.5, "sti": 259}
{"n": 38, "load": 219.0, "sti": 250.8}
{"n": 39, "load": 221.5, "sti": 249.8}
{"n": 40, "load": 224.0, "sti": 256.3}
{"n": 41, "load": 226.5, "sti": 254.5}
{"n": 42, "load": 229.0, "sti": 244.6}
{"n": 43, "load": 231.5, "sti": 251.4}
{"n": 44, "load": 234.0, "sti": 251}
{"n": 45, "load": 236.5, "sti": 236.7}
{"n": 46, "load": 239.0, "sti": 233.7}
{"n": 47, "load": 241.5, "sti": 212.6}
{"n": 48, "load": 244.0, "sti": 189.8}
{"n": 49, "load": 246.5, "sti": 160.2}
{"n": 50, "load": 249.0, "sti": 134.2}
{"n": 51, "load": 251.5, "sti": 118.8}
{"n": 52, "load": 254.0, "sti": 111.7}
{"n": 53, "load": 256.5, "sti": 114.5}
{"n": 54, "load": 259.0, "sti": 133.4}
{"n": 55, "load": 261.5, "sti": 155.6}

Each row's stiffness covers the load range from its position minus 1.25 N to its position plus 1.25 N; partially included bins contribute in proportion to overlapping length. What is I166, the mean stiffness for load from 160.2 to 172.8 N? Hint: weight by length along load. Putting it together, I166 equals 186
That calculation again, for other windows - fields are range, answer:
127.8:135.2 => 268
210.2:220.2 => 252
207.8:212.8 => 254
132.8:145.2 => 271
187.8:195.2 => 232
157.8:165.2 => 159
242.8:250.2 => 161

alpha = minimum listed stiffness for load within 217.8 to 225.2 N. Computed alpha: 249.8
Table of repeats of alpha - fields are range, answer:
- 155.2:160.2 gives 132.6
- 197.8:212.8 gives 248.3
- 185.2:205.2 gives 200.8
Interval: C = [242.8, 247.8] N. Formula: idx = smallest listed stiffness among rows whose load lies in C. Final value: 160.2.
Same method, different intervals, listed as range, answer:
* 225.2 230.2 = 244.6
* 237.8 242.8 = 212.6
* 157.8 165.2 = 138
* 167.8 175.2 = 186.8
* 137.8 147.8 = 256.3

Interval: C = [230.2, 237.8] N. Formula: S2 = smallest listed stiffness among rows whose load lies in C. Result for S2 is 236.7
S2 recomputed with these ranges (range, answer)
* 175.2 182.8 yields 171.3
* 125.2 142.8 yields 262.4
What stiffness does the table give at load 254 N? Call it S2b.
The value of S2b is 111.7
